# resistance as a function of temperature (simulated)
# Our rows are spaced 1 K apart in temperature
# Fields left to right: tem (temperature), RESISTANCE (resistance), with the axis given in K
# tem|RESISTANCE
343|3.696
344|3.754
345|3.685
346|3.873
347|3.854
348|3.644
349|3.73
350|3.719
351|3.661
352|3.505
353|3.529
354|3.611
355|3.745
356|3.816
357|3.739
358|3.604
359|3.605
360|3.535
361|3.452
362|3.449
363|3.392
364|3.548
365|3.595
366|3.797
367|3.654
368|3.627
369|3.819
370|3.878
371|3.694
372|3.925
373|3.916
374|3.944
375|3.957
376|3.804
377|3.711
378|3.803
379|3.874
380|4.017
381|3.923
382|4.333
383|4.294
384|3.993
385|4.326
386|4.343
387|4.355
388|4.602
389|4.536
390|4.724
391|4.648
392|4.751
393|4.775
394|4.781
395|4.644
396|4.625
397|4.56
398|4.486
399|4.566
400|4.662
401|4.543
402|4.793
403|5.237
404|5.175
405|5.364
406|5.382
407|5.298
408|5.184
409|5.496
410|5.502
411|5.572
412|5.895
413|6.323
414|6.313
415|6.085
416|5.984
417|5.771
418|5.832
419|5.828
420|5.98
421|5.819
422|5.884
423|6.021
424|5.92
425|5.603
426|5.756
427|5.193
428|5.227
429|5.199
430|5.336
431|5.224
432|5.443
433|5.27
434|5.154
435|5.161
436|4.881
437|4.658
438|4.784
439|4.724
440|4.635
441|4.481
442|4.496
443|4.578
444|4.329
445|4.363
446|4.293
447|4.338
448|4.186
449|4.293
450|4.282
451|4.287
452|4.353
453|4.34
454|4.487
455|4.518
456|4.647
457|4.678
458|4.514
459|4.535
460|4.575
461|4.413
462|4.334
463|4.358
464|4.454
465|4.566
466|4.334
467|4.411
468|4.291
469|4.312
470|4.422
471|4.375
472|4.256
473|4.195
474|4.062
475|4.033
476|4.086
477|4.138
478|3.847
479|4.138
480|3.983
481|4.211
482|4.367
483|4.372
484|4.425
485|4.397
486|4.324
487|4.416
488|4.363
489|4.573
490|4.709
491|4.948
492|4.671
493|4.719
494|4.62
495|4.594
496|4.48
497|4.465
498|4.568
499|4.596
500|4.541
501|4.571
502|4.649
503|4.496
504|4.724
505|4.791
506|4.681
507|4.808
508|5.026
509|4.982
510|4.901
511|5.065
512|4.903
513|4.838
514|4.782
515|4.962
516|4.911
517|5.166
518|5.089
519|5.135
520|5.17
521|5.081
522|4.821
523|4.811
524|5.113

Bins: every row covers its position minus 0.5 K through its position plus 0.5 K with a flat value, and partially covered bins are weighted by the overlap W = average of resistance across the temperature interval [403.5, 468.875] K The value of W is 5.02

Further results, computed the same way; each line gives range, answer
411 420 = 5.98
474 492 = 4.32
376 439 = 5.04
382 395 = 4.51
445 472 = 4.4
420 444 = 5.19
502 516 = 4.84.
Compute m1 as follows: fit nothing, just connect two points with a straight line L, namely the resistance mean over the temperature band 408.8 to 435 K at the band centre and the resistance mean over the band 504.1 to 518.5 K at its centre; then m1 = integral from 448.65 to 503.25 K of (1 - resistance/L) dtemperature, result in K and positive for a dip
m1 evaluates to 8.4 K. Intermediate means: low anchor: 5.67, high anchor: 4.92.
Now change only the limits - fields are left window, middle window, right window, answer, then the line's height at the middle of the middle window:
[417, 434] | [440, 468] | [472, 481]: 1.8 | 4.75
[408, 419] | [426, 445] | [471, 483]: 1.2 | 5.25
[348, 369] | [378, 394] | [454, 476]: -2.3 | 3.82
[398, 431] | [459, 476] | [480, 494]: 1.5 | 4.76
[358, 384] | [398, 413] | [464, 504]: -4.6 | 3.97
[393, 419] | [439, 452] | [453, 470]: 0.8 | 4.7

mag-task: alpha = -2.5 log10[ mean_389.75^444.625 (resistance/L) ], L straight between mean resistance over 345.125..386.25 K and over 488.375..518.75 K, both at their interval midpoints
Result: -0.25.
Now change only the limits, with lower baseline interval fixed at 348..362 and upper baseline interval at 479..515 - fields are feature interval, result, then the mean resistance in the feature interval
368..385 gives -0.04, 3.93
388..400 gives -0.19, 4.64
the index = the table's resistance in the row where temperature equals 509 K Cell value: 4.982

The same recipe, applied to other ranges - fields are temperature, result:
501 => 4.571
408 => 5.184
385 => 4.326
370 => 3.878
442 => 4.496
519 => 5.135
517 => 5.166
